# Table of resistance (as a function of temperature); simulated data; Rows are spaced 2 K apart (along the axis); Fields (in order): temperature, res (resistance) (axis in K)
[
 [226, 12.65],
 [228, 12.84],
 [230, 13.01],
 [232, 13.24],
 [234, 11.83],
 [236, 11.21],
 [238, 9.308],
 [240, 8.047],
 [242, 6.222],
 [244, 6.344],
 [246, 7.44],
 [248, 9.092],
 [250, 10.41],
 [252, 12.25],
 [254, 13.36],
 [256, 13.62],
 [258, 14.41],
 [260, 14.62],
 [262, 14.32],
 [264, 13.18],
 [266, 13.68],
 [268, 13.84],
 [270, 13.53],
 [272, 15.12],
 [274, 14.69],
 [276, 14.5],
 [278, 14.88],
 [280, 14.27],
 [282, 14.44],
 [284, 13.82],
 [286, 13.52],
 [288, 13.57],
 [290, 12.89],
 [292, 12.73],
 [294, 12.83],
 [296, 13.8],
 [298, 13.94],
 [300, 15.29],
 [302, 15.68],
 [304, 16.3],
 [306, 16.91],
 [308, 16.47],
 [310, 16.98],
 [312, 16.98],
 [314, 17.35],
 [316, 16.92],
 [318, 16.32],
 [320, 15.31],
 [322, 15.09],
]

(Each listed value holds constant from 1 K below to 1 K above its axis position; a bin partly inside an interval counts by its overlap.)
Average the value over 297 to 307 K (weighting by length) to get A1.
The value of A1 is 15.6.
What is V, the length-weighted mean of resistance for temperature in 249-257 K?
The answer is 12.4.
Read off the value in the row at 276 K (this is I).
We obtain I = 14.5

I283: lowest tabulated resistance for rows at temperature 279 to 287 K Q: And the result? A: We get 13.52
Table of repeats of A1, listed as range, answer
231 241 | 10.7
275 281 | 14.5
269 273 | 14.3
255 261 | 14.2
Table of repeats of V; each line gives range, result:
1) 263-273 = 13.9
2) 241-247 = 6.67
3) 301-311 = 16.5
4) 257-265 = 14.1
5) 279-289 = 13.9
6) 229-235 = 12.7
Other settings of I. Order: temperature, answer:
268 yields 13.84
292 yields 12.73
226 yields 12.65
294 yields 12.83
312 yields 16.98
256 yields 13.62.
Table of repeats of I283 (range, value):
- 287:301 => 12.73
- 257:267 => 13.18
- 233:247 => 6.222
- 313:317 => 16.92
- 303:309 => 16.3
